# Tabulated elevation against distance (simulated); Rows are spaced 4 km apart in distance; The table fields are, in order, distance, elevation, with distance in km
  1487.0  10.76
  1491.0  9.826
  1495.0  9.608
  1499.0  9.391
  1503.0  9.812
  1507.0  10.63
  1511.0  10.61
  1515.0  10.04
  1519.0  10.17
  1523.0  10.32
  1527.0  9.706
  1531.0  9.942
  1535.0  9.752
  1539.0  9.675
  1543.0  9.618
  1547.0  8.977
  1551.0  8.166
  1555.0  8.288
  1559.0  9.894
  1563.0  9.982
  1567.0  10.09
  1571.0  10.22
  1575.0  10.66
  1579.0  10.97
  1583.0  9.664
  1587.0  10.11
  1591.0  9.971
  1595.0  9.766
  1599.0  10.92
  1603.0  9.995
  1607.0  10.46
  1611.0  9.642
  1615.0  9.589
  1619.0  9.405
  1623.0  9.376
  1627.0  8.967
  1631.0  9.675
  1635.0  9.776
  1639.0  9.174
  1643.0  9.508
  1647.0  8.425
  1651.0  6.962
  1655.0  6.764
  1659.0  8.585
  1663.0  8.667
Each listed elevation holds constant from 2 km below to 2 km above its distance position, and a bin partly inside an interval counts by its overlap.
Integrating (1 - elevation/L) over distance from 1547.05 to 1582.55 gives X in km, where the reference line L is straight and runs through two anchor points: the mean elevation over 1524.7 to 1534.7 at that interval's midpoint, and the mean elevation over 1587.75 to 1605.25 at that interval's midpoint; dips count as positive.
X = 1.0 km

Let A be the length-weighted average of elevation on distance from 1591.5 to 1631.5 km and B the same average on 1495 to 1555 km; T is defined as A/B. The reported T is 1.01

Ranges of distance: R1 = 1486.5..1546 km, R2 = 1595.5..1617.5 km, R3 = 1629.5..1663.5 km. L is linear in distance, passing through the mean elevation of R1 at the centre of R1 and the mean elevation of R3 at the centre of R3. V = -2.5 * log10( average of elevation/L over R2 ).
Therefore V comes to -0.12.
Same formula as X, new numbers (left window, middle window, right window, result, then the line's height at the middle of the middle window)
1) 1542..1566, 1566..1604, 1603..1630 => -3.5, 9.39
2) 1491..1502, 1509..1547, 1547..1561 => -3.2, 9.16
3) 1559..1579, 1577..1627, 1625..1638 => -0.5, 9.84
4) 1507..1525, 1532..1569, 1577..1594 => 3.0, 10.2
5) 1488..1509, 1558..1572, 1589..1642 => -0.3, 9.81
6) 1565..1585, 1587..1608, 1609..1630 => -0.7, 9.86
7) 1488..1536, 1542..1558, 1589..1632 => 1.8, 9.93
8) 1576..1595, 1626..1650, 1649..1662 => -2.9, 8.19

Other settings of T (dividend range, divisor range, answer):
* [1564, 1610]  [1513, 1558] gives 1.08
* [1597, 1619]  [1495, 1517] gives 1.00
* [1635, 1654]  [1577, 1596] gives 0.85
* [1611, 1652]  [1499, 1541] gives 0.91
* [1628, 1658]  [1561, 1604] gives 0.84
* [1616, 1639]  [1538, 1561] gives 1.04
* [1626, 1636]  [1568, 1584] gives 0.91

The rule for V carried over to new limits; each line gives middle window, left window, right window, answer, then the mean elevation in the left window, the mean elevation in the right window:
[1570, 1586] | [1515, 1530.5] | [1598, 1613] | -0.023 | 10.1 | 10.2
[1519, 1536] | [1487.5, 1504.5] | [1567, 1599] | -0.005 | 9.75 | 10.2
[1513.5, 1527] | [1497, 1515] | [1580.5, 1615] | -0.002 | 10.1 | 10.1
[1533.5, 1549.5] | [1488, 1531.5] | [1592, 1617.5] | 0.064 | 10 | 10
